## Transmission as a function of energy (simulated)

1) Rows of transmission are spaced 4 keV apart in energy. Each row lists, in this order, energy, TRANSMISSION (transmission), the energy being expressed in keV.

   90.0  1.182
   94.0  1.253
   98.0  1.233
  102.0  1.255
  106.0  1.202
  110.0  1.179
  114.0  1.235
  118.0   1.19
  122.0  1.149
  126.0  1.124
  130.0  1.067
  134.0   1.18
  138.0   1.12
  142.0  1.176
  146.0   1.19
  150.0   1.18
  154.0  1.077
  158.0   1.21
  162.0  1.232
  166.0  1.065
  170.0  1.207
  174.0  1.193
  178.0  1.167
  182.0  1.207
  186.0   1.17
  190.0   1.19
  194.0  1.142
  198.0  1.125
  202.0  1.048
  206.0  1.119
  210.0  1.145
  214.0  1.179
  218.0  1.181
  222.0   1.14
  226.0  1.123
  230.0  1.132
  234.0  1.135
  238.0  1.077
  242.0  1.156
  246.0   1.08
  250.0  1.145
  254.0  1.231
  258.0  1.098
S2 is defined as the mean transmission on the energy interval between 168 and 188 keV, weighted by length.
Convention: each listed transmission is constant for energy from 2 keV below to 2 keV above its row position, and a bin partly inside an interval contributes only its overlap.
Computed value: 1.19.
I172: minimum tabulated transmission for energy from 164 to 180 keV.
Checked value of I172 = 1.065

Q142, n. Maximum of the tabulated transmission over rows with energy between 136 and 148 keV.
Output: 1.19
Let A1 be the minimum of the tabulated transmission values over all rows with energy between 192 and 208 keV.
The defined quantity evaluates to 1.048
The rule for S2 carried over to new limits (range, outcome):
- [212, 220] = 1.18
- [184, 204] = 1.14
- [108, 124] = 1.19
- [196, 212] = 1.11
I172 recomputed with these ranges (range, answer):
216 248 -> 1.077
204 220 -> 1.119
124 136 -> 1.067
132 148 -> 1.12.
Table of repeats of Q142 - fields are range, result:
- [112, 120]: 1.235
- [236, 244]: 1.156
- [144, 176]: 1.232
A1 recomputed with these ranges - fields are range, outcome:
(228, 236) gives 1.132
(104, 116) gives 1.179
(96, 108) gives 1.202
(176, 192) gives 1.167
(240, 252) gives 1.08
